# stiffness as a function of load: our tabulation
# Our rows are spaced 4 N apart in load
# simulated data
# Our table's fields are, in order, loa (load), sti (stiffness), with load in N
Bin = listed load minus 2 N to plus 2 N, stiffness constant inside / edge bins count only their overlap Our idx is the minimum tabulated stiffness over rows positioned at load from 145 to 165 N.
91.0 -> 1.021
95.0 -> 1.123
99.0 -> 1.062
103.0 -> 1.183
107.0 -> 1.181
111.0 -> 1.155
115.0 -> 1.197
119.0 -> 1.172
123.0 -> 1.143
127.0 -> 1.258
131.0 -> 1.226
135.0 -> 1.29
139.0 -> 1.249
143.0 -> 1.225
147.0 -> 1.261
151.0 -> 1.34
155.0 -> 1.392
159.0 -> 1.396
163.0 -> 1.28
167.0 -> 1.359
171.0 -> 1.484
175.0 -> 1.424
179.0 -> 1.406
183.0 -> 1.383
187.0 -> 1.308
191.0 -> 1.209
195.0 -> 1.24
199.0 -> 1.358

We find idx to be 1.261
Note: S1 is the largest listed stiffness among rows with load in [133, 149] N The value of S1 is 1.29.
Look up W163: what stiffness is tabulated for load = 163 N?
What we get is 1.28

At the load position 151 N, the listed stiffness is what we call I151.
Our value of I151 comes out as 1.34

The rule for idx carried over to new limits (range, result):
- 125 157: 1.225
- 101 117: 1.155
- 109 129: 1.143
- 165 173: 1.359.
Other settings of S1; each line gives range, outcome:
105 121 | 1.197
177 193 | 1.406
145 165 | 1.396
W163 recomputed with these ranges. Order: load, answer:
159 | 1.396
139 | 1.249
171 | 1.484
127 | 1.258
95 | 1.123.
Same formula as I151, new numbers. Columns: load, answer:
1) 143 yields 1.225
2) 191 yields 1.209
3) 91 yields 1.021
